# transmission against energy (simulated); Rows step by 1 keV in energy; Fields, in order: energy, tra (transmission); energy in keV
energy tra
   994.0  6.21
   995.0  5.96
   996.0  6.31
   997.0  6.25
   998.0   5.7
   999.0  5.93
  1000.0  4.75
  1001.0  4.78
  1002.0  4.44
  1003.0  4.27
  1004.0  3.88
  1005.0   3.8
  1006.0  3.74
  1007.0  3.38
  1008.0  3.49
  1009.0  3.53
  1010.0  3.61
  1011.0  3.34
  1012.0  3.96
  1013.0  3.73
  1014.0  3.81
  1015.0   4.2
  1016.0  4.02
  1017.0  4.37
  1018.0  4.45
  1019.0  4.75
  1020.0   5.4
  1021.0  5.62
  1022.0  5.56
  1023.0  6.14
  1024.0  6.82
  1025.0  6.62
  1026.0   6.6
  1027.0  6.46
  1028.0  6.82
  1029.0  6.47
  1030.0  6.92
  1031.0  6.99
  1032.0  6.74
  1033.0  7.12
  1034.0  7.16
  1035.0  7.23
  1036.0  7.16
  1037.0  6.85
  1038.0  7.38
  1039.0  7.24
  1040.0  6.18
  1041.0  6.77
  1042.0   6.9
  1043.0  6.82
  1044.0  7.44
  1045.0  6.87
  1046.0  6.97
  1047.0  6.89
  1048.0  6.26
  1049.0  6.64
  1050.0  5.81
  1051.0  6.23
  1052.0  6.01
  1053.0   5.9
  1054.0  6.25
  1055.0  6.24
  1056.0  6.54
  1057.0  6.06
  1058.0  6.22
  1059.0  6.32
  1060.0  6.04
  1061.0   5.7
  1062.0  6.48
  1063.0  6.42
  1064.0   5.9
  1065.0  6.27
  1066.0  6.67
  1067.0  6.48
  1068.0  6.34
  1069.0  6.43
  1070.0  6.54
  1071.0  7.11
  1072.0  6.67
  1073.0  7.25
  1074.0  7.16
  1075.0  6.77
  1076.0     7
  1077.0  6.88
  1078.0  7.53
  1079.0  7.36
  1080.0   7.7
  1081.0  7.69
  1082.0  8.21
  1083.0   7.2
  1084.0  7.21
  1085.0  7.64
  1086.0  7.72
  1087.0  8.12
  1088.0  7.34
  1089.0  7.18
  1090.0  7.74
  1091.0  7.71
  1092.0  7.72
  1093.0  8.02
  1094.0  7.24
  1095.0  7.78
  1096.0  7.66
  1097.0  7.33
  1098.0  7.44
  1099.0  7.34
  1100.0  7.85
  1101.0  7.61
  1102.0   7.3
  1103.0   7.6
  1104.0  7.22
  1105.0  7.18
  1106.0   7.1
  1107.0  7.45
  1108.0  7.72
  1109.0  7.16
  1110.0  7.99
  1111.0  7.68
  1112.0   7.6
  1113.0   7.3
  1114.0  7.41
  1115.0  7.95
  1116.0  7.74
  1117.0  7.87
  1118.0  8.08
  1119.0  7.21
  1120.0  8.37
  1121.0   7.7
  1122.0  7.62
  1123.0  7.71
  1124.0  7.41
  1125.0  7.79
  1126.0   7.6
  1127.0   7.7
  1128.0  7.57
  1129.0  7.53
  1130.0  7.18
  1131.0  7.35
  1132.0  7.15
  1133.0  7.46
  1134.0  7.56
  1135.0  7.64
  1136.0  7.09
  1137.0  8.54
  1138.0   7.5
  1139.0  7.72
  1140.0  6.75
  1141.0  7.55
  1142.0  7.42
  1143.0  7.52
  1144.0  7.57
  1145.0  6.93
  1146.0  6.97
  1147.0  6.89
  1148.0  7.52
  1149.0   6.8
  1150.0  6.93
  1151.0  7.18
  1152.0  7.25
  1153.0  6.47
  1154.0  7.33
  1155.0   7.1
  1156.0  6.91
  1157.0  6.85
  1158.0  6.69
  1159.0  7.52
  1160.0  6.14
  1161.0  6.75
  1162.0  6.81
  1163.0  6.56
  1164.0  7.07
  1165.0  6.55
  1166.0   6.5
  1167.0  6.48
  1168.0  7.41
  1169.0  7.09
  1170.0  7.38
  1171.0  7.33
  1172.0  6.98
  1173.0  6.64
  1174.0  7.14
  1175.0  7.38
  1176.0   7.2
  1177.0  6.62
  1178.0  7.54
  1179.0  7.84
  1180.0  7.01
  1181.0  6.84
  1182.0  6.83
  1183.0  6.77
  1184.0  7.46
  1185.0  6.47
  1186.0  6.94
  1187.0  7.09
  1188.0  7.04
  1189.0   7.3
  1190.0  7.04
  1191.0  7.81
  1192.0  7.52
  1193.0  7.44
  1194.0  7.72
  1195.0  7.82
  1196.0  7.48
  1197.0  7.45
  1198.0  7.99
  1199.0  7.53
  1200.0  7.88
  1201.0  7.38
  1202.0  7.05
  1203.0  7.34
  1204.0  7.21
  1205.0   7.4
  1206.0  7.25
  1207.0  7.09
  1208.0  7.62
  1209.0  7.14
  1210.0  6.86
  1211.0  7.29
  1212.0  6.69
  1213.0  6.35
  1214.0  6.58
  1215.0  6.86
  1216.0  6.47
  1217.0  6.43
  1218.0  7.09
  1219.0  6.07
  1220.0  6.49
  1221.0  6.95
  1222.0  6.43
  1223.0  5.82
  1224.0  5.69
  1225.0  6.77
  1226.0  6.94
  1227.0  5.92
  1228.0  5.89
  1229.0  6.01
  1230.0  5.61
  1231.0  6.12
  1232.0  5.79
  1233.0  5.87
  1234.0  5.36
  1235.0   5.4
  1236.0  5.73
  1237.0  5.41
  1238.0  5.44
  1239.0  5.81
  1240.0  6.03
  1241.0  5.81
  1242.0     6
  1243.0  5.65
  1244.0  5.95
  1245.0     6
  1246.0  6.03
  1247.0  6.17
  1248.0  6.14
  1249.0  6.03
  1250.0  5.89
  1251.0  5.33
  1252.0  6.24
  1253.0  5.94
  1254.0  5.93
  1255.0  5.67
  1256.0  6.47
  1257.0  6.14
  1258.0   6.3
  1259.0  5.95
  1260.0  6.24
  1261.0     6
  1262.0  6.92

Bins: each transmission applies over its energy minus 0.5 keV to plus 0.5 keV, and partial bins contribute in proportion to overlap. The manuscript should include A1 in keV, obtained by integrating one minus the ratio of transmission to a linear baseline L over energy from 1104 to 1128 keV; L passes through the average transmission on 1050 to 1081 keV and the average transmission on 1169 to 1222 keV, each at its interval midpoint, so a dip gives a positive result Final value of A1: -3.0 keV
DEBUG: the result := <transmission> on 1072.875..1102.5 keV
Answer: 7.49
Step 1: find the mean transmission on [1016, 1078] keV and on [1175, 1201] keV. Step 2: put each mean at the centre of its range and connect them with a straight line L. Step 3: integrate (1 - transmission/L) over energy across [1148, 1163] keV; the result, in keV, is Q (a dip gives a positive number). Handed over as 0.4 keV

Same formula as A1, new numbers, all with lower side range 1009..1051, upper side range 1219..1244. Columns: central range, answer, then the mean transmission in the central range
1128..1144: -4.0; 7.47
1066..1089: -4.6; 7.19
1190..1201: -3.1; 7.62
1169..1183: -2.7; 7.12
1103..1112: -2.2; 7.46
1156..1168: -1.6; 6.76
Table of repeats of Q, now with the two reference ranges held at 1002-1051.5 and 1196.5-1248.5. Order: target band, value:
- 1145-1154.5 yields -1.3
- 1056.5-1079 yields -2.8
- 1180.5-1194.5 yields -1.8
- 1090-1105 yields -4.0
